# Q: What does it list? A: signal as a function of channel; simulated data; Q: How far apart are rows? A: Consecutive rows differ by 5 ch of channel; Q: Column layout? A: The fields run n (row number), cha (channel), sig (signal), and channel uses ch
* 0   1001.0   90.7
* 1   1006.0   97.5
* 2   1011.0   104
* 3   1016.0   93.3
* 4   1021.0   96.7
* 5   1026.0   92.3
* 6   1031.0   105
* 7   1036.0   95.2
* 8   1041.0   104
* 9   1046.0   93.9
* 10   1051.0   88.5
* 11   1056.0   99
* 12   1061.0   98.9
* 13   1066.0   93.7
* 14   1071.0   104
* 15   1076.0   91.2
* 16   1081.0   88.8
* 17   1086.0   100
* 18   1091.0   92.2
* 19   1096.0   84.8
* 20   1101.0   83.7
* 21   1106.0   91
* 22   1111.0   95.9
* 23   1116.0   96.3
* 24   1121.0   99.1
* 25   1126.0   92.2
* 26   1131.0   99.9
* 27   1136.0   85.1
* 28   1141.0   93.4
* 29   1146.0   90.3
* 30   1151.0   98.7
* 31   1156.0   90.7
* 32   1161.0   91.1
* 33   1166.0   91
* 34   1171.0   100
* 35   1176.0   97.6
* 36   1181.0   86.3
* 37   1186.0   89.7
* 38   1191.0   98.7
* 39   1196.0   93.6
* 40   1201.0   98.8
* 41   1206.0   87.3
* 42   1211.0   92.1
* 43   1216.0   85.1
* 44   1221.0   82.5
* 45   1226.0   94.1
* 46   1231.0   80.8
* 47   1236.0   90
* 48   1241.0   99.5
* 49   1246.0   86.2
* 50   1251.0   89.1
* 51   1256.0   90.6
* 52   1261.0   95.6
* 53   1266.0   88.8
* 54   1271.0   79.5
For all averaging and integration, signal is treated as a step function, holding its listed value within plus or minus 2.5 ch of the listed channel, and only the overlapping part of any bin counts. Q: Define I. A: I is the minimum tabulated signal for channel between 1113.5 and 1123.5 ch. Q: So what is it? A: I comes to 96.3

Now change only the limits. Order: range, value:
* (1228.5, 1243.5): 80.8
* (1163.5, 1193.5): 86.3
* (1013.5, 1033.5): 92.3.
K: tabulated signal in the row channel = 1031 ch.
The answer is 105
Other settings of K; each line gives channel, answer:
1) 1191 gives 98.7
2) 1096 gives 84.8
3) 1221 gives 82.5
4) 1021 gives 96.7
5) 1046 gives 93.9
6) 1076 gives 91.2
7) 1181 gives 86.3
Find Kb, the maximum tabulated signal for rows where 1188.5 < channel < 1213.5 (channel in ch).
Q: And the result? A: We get 98.8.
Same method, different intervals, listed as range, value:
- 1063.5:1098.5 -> 104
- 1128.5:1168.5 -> 99.9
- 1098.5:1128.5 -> 99.1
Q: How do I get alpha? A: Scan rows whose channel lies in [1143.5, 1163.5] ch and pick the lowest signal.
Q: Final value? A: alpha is 90.3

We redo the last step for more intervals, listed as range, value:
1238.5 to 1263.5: 86.2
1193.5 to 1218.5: 85.1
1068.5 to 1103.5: 83.7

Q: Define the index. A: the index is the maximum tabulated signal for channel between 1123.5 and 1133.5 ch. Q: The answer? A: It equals 99.9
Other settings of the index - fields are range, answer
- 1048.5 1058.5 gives 99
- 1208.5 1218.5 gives 92.1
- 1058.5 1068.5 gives 98.9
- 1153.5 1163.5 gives 91.1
